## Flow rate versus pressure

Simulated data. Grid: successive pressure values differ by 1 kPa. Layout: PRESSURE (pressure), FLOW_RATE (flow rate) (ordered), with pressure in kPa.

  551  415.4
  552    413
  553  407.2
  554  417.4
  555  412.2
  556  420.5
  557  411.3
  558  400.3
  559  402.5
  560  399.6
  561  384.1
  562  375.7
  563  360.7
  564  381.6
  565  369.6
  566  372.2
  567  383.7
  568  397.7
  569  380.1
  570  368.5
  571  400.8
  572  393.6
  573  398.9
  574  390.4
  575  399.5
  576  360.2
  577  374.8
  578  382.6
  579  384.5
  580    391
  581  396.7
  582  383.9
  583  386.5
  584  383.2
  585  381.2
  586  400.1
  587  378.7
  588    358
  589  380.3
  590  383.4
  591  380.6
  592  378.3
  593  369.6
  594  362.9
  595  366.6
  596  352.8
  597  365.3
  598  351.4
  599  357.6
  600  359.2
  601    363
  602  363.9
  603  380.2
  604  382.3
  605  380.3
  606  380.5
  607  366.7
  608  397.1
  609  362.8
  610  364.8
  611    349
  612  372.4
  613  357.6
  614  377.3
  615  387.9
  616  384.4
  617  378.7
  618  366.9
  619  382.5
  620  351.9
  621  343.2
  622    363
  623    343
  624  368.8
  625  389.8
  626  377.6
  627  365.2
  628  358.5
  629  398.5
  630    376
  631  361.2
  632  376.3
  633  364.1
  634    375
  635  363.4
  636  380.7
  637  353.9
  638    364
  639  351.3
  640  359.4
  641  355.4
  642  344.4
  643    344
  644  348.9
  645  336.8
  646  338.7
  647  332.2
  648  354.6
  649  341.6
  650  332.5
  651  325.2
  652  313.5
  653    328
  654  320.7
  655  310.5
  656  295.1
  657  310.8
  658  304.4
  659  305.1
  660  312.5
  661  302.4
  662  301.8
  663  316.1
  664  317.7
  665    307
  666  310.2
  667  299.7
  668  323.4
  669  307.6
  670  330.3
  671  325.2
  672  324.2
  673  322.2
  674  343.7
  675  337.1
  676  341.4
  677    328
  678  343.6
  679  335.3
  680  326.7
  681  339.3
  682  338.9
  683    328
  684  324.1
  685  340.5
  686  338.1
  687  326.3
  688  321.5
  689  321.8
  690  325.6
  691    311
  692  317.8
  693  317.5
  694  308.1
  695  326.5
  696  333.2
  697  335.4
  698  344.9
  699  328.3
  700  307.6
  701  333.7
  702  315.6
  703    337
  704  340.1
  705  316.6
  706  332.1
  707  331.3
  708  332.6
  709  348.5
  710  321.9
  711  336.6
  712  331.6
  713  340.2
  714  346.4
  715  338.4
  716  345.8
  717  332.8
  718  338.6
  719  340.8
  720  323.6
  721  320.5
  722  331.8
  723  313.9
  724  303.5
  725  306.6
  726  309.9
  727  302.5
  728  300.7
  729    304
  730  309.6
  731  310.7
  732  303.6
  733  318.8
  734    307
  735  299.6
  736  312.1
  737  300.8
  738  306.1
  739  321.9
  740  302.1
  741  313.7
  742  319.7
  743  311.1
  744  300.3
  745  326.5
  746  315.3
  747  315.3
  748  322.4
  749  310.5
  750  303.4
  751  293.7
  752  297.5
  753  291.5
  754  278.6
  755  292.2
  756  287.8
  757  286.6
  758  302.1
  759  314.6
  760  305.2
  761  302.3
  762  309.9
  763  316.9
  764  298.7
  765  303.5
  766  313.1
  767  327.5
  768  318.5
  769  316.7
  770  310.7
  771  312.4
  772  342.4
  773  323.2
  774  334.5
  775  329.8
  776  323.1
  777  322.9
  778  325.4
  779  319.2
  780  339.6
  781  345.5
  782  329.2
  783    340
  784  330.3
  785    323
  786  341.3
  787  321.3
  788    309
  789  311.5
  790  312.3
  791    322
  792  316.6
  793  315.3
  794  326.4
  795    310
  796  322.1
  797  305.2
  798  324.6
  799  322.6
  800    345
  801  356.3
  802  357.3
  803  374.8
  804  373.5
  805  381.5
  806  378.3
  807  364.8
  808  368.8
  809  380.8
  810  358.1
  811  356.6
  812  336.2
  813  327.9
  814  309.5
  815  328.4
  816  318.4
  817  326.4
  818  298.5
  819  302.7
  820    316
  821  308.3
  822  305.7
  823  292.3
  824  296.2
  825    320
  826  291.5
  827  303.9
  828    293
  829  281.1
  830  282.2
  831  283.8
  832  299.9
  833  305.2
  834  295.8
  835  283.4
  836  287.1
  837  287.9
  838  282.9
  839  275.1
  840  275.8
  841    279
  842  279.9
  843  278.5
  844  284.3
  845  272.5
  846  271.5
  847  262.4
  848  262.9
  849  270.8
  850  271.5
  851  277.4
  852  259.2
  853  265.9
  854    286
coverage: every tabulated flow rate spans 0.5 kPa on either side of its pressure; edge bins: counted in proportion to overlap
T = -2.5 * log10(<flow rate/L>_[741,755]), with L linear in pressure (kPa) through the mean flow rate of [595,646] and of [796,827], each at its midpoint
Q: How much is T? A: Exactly 0.13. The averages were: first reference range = 366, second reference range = 334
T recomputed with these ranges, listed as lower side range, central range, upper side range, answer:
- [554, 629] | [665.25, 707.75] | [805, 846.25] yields 0.07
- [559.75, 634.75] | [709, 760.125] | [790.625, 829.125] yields 0.11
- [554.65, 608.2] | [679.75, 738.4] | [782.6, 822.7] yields 0.09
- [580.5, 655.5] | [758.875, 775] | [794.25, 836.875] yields 0.06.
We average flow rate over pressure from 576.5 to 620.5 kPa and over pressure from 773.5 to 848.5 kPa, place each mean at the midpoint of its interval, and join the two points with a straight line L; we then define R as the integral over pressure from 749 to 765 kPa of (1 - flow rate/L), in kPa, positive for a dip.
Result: 1.5 kPa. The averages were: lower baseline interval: 374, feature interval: 299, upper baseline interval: 316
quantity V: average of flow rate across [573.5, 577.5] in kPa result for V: 381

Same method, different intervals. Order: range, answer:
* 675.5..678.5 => 338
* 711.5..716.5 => 340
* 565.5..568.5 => 385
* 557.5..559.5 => 401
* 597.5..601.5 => 358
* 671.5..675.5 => 332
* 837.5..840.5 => 278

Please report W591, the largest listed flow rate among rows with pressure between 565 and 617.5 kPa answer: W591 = 400.8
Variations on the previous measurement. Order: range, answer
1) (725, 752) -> 326.5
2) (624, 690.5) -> 398.5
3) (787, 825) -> 381.5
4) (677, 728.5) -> 348.5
